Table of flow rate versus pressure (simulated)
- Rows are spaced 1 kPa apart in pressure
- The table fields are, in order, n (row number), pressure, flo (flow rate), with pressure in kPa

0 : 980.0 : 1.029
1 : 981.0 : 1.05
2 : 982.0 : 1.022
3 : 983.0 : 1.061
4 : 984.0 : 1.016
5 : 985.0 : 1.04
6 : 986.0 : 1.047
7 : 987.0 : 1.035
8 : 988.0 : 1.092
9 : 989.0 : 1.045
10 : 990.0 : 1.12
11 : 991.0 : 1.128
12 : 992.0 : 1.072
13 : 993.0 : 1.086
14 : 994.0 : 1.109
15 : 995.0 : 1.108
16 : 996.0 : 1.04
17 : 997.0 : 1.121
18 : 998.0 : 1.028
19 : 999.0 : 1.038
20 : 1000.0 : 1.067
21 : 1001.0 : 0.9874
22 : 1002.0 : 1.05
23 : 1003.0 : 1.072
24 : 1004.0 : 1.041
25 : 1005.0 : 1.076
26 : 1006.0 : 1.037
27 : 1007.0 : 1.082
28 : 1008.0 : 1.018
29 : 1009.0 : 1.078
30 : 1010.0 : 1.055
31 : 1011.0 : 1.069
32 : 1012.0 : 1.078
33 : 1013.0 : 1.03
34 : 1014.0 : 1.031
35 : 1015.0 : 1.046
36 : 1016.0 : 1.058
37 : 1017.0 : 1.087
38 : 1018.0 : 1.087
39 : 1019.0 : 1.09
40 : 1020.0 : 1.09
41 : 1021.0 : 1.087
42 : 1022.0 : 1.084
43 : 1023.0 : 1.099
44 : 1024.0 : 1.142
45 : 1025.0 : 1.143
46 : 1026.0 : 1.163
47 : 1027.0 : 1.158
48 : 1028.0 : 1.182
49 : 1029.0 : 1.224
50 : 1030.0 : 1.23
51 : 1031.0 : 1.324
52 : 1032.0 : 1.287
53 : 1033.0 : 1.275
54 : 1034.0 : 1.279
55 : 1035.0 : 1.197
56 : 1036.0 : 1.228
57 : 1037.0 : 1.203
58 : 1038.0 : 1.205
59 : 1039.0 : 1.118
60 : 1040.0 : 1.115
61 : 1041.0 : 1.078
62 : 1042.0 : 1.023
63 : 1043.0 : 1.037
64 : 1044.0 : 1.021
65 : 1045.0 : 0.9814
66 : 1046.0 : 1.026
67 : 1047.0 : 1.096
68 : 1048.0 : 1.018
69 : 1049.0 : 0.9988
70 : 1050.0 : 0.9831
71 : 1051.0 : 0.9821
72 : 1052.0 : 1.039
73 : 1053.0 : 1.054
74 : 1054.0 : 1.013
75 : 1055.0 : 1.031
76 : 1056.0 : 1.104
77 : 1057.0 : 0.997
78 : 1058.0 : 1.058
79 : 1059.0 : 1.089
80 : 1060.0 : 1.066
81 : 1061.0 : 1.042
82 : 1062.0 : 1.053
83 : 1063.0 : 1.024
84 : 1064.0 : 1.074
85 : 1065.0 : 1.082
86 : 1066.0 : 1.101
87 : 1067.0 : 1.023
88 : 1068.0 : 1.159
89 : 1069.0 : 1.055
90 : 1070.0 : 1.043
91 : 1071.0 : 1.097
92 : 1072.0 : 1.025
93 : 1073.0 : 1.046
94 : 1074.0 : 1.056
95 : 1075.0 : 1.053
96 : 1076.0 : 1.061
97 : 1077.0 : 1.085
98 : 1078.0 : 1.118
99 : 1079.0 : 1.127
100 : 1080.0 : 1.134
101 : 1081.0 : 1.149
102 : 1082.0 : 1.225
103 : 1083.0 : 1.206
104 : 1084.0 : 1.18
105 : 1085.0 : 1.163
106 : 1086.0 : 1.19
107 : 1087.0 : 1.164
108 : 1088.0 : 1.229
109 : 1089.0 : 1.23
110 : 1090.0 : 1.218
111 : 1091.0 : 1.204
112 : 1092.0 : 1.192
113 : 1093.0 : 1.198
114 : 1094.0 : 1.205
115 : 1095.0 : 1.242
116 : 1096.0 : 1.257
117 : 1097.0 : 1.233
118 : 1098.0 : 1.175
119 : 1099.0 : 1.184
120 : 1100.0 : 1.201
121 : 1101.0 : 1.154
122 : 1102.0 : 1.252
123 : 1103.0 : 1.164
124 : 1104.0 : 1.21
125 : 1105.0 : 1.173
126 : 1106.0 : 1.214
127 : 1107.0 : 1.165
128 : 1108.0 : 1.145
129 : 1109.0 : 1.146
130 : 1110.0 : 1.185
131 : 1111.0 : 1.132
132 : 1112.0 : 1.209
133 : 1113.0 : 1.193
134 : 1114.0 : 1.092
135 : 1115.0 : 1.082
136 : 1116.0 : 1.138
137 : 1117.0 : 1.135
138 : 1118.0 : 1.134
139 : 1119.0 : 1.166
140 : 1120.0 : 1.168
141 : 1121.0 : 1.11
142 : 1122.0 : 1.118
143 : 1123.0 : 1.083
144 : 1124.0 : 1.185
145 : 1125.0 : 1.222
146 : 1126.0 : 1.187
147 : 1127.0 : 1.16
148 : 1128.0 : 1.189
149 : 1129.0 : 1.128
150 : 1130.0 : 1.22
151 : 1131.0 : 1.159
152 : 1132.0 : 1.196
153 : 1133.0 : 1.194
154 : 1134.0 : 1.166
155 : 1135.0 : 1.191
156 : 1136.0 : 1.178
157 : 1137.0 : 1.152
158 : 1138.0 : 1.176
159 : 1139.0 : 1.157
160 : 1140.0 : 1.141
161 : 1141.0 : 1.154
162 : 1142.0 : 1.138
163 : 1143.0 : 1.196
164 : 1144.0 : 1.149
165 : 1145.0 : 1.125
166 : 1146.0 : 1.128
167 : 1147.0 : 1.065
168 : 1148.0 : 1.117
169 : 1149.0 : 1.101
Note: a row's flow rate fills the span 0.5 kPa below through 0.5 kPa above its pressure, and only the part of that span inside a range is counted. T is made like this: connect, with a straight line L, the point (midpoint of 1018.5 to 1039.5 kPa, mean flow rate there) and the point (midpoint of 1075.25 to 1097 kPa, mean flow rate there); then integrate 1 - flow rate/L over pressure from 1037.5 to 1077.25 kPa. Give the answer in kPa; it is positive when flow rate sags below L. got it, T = 4.2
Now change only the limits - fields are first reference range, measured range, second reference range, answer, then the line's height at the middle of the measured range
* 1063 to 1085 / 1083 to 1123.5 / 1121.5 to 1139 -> -1.44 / 1.14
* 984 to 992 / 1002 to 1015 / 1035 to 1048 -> 0.29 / 1.08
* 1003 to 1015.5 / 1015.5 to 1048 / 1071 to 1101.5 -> -1.52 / 1.09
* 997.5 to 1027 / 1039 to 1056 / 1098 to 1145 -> 1.01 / 1.1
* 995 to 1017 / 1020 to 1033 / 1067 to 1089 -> -1.25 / 1.07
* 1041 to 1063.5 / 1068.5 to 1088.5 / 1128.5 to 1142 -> -0.80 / 1.08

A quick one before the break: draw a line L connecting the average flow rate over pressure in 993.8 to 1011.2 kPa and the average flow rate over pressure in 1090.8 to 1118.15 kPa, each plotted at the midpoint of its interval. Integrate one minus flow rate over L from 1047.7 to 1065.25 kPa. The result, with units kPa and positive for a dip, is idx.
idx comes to 1.3 kPa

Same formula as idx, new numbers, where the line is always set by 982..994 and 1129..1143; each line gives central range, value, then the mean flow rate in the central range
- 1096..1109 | -0.49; 1.19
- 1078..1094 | -0.71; 1.19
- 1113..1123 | 0.26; 1.13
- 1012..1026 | 0.05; 1.09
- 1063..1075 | 0.61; 1.07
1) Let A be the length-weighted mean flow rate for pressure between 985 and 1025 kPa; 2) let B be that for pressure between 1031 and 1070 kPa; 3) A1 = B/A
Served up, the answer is 1.0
